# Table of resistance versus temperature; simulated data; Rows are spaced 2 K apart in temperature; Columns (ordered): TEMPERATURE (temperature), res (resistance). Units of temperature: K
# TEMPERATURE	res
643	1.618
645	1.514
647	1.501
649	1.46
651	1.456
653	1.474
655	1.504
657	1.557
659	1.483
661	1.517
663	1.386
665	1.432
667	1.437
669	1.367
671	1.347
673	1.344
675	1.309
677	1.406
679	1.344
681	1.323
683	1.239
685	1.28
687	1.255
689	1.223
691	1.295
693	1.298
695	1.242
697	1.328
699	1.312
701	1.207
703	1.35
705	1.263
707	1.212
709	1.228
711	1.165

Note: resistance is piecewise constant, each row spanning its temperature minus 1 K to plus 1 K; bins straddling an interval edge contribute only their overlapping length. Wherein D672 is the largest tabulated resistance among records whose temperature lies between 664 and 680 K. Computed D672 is 1.437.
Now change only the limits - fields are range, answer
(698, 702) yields 1.312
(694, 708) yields 1.35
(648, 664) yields 1.557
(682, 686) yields 1.28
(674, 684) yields 1.406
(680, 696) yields 1.323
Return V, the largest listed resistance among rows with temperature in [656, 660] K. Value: 1.557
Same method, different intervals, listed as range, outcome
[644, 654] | 1.514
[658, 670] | 1.517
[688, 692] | 1.295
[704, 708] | 1.263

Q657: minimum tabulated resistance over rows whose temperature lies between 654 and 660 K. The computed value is 1.483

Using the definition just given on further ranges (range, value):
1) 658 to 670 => 1.367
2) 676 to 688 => 1.239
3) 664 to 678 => 1.309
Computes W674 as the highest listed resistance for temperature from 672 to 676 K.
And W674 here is 1.344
